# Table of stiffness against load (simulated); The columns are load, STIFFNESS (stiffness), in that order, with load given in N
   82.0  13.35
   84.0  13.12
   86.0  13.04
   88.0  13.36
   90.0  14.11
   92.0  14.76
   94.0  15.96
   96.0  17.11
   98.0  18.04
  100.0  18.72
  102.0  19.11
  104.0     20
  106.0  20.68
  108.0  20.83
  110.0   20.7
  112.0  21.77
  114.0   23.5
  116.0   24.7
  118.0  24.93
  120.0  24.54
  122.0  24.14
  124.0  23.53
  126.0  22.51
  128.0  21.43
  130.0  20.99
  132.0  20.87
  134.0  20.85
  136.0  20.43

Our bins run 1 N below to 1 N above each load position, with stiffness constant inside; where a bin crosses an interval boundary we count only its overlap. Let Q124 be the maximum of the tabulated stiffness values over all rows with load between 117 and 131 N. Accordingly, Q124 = 24.93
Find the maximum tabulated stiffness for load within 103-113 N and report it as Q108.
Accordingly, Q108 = 21.77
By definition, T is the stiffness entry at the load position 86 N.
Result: 13.04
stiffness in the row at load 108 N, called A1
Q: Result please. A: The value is 20.83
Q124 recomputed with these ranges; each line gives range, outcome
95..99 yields 18.04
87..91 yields 14.11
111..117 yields 24.7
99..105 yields 20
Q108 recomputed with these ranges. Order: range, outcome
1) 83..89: 13.36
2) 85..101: 18.72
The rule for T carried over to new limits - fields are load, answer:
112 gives 21.77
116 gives 24.7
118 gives 24.93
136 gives 20.43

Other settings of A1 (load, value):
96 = 17.11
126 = 22.51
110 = 20.7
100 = 18.72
